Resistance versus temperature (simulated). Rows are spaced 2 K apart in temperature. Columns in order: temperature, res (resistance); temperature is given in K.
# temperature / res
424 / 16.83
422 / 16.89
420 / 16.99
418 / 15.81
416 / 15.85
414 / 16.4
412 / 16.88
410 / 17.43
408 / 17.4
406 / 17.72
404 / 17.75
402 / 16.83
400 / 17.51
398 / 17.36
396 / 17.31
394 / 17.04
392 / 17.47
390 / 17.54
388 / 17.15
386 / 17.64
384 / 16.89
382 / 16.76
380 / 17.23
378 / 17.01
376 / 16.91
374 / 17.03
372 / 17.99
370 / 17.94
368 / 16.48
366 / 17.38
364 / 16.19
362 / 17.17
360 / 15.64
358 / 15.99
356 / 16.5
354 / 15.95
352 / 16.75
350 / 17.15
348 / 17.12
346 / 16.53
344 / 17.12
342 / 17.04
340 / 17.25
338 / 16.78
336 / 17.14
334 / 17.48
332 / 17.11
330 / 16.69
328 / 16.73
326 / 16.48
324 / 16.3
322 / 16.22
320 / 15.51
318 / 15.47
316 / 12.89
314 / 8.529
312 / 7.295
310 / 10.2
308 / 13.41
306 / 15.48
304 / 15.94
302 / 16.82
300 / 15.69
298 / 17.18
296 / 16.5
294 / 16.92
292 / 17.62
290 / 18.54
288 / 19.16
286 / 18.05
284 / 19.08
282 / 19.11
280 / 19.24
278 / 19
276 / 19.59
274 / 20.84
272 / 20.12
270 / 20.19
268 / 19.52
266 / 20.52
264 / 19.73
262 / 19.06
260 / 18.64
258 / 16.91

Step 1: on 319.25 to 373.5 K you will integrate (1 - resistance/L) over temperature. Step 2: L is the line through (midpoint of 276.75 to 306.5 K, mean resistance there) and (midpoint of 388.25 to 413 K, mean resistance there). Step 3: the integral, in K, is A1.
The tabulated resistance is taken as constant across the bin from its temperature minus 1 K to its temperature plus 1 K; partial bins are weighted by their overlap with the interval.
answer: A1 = 2.3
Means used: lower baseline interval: 17.7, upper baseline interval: 17.3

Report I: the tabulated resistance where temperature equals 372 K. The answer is 17.99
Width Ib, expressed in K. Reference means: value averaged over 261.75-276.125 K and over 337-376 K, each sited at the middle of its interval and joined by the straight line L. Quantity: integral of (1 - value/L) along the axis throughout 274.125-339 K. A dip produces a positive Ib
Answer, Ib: 8.4 K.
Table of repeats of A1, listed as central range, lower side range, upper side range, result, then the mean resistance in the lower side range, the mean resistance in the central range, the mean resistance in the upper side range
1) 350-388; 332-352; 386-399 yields 0.73 K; 17.1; 16.9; 17.3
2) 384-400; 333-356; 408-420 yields -0.62 K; 16.9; 17.3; 16.6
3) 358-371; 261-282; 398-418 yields 0.84 K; 19.7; 16.7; 17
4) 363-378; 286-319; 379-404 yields -0.37 K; 14.9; 17.1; 17.2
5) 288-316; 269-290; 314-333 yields 4.50 K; 19.4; 14.7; 15.5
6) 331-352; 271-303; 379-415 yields 0.87 K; 18.3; 17.1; 17.2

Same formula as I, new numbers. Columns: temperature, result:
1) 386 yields 17.64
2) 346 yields 16.53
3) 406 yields 17.72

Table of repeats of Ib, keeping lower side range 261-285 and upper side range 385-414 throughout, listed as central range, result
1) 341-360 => 1.7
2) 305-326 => 6.2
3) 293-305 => 1.7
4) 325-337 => 1.1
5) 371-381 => 0.3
